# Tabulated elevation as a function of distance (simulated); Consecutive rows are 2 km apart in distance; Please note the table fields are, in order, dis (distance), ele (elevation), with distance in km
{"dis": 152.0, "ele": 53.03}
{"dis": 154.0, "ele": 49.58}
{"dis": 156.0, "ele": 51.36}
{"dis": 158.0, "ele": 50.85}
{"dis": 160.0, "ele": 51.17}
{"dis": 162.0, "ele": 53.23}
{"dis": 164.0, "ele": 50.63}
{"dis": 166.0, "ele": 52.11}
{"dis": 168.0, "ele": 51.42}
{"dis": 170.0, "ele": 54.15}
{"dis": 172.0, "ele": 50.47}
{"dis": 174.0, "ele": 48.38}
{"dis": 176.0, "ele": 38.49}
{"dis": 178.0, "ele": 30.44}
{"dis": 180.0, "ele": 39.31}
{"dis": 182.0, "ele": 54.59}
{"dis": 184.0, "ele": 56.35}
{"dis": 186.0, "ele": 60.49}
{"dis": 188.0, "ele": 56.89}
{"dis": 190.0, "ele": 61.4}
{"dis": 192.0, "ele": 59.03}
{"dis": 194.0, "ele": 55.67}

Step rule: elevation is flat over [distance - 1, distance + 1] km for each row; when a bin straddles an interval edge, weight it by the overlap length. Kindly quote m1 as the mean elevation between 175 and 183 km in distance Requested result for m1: 40.7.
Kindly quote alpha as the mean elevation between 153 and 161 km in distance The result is 50.7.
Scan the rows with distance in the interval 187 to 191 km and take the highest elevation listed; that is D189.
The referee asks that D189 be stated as 61.4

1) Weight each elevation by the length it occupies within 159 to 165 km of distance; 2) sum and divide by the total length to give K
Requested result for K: 51.7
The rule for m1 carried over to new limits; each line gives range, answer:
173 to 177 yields 43.4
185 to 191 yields 59.6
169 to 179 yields 44.4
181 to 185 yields 55.5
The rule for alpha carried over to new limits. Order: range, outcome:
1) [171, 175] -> 49.4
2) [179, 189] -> 53.5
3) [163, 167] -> 51.4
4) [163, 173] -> 51.8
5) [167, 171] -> 52.8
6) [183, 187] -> 58.4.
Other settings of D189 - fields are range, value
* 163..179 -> 54.15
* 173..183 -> 54.59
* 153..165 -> 53.23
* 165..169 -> 52.11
